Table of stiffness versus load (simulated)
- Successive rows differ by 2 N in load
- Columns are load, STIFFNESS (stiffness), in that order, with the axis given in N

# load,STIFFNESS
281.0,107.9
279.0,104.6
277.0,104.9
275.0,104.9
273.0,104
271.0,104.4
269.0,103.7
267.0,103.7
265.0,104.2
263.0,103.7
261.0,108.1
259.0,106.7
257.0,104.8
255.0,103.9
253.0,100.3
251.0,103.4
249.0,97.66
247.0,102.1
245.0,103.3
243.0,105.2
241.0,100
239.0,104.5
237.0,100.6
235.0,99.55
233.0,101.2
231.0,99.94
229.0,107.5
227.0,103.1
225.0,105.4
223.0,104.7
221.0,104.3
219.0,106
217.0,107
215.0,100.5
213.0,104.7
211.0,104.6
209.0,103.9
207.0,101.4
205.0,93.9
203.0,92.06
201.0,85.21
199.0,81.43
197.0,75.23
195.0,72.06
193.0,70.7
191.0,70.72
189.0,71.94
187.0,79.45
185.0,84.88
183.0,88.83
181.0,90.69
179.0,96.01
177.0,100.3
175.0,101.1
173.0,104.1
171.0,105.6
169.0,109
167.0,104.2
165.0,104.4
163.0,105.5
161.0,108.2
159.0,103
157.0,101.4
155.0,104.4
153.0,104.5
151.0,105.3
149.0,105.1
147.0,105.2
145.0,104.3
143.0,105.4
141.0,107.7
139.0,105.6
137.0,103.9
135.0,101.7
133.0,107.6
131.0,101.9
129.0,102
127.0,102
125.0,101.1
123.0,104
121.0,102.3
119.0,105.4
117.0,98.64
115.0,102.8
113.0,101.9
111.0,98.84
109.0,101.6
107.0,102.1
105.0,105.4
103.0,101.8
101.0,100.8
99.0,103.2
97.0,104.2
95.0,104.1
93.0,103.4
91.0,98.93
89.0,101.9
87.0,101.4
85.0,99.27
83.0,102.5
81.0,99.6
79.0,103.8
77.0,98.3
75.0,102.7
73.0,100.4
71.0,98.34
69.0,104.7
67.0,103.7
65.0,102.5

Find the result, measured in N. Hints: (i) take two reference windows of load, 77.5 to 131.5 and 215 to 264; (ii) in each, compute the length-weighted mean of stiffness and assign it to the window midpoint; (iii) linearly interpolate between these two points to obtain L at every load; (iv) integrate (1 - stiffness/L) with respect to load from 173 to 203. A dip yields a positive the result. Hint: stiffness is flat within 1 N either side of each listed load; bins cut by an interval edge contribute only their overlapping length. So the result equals 5.4 N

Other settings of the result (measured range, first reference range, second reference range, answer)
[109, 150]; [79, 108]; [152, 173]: 0.1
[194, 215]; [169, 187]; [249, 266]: 1.5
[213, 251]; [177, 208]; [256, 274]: -3.1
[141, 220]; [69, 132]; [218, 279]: 4.7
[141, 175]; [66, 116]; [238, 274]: -0.8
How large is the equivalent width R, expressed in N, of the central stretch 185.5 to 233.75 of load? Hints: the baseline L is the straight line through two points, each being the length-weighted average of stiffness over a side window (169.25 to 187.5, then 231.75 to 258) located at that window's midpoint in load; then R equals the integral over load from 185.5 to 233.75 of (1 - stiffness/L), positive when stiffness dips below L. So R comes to 2.6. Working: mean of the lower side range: 95.6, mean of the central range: 93.5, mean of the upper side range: 102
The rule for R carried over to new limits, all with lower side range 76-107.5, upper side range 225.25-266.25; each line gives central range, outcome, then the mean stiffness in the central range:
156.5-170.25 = -0.38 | 105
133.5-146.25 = -0.33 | 105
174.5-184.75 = 0.82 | 94.3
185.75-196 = 2.93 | 73.3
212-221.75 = -0.16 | 105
